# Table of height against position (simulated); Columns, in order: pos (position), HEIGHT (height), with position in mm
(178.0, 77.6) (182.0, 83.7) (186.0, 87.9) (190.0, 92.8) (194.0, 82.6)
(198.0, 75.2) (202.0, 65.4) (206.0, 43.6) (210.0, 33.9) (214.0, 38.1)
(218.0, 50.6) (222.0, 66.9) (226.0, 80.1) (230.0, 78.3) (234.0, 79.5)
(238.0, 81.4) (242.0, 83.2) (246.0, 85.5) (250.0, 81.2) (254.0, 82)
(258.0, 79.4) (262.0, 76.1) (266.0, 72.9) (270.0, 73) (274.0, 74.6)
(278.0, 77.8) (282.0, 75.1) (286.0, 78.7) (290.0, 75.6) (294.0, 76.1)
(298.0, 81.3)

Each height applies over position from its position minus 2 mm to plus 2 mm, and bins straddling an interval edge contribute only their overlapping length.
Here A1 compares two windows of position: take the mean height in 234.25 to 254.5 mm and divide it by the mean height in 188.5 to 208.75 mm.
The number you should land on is 1.2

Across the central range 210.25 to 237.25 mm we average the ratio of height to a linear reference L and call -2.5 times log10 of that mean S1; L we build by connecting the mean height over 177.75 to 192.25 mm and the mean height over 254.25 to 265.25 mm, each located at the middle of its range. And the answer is 0.261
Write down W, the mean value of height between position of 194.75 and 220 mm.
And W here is 52.7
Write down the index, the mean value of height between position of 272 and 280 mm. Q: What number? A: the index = 76.2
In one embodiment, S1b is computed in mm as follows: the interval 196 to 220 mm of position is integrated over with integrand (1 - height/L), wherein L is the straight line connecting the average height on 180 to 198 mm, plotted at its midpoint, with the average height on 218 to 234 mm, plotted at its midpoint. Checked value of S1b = 8.5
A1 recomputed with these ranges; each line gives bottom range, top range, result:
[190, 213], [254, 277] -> 1.22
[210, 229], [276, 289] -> 1.34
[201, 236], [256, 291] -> 1.28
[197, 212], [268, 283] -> 1.41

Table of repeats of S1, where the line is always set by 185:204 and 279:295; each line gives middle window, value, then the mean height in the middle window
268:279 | 0.031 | 74.9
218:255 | 0.006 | 78.2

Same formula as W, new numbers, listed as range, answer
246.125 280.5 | 77.6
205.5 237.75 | 60.8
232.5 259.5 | 81.8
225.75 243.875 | 80.5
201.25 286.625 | 70.7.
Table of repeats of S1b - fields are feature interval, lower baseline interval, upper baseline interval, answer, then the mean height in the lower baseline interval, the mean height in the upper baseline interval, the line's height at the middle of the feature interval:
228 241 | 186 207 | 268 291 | -0.82 mm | 74.8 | 75.8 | 75.3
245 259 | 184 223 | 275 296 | -2.10 mm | 63.6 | 76.6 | 71.3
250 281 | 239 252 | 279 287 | 1.16 mm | 83.2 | 76.8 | 79.8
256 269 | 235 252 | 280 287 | 0.63 mm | 82.6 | 76.6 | 79.8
